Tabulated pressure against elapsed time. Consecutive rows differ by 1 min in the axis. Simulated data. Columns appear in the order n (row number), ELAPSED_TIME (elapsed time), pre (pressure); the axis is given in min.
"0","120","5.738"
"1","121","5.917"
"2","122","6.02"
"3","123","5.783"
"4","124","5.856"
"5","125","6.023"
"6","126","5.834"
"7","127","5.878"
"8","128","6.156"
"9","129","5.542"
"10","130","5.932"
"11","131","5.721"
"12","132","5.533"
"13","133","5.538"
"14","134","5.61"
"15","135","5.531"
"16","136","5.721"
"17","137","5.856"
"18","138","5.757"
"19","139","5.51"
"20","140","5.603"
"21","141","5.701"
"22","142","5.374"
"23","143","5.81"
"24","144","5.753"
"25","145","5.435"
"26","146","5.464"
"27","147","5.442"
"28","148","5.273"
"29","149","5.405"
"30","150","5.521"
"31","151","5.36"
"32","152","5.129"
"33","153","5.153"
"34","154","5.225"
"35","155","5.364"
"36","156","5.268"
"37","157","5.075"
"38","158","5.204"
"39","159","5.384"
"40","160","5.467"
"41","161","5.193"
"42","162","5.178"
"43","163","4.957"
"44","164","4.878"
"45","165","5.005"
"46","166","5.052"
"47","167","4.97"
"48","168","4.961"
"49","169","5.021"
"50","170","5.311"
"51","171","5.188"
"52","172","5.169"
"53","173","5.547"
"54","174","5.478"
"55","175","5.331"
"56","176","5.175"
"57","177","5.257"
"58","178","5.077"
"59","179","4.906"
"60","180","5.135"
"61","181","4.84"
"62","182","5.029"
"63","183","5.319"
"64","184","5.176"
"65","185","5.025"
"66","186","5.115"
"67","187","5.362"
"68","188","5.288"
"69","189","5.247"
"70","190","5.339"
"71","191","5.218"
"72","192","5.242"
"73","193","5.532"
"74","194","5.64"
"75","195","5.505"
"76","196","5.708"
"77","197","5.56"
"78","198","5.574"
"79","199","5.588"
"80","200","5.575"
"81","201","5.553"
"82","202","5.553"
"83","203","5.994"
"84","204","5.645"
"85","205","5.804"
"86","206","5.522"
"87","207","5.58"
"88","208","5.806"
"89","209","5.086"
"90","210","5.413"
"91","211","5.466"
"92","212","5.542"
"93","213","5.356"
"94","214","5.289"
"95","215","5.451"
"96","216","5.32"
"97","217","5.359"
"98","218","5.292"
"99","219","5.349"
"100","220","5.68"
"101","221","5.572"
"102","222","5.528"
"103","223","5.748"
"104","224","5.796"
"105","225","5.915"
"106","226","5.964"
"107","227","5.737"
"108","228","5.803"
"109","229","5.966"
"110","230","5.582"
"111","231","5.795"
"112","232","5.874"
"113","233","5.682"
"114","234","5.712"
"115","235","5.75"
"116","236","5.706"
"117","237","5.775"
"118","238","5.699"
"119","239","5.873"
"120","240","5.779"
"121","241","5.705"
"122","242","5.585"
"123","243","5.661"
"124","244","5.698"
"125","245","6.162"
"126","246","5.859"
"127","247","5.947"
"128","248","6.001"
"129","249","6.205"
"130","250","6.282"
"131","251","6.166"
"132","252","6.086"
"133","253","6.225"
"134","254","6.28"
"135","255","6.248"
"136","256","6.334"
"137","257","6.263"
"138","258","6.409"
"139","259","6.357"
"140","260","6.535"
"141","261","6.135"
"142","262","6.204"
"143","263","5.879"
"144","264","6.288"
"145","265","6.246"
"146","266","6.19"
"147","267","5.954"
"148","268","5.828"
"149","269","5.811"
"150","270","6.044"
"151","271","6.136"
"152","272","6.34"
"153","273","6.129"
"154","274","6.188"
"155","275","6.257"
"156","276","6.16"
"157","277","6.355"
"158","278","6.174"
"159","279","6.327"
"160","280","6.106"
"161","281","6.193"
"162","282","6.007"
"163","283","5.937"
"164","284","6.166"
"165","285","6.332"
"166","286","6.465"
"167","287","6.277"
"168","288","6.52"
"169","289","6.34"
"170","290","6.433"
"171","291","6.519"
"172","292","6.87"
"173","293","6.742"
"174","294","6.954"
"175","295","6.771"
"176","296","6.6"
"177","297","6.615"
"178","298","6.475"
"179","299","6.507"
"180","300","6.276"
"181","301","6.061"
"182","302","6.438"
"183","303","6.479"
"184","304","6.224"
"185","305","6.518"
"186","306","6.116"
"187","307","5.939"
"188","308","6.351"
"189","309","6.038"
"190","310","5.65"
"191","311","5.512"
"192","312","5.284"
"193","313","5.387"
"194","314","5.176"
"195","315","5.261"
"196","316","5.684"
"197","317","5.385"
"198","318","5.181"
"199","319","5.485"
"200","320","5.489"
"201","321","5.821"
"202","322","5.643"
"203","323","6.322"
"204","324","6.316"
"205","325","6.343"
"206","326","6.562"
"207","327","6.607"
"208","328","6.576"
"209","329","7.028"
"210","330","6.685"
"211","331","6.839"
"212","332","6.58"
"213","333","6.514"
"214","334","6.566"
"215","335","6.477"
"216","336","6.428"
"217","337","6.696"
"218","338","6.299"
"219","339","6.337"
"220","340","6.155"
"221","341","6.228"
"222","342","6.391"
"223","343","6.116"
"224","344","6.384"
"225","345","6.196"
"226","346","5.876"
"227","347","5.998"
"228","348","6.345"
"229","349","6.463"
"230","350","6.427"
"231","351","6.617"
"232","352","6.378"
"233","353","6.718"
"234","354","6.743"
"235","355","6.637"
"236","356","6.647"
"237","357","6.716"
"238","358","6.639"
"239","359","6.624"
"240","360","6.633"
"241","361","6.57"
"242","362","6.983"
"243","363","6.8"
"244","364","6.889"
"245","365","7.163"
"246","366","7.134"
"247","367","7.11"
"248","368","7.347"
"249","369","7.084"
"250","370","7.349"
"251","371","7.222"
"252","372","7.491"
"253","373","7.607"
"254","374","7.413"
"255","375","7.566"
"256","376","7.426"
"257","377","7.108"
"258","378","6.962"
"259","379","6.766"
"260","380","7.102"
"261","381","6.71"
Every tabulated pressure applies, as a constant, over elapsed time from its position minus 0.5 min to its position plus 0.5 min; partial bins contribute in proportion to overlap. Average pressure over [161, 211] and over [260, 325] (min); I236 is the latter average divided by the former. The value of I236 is 1.2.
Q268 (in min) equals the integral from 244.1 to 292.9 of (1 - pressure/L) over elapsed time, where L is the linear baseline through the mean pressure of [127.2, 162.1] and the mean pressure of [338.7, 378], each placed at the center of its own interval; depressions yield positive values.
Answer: 0.1 min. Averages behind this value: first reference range 5.5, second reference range 6.76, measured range 6.21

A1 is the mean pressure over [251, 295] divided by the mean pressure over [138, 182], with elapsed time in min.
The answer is 1.2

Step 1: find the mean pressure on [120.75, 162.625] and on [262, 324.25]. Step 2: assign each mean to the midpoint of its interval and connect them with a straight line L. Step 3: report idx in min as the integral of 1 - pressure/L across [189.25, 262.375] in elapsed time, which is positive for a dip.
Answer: 1.4 min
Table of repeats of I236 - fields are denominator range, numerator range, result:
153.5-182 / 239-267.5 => 1.18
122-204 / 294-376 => 1.19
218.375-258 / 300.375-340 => 1.04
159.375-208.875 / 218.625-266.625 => 1.12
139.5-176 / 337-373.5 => 1.26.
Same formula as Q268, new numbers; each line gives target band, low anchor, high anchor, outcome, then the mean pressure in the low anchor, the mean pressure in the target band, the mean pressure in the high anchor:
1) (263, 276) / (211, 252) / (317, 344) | -0.4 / 5.73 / 6.11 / 6.28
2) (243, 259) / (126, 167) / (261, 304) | -0.1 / 5.45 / 6.14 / 6.3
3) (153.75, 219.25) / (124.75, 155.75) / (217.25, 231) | 3.7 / 5.58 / 5.32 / 5.69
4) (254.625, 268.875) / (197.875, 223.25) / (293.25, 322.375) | -1.1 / 5.52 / 6.19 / 5.98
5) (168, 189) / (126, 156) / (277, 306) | 2.1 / 5.56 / 5.18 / 6.4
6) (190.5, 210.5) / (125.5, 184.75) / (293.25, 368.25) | 0.2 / 5.37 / 5.55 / 6.34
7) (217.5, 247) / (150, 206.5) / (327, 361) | -0.3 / 5.29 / 5.74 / 6.49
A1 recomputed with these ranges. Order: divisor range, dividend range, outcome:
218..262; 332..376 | 1.13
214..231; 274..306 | 1.13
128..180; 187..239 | 1.04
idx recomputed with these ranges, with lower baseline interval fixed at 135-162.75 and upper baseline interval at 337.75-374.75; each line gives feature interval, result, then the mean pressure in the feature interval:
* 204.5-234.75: 1.4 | 5.6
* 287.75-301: -0.5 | 6.57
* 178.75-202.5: 1.5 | 5.34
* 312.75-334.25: 1.4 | 6.07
